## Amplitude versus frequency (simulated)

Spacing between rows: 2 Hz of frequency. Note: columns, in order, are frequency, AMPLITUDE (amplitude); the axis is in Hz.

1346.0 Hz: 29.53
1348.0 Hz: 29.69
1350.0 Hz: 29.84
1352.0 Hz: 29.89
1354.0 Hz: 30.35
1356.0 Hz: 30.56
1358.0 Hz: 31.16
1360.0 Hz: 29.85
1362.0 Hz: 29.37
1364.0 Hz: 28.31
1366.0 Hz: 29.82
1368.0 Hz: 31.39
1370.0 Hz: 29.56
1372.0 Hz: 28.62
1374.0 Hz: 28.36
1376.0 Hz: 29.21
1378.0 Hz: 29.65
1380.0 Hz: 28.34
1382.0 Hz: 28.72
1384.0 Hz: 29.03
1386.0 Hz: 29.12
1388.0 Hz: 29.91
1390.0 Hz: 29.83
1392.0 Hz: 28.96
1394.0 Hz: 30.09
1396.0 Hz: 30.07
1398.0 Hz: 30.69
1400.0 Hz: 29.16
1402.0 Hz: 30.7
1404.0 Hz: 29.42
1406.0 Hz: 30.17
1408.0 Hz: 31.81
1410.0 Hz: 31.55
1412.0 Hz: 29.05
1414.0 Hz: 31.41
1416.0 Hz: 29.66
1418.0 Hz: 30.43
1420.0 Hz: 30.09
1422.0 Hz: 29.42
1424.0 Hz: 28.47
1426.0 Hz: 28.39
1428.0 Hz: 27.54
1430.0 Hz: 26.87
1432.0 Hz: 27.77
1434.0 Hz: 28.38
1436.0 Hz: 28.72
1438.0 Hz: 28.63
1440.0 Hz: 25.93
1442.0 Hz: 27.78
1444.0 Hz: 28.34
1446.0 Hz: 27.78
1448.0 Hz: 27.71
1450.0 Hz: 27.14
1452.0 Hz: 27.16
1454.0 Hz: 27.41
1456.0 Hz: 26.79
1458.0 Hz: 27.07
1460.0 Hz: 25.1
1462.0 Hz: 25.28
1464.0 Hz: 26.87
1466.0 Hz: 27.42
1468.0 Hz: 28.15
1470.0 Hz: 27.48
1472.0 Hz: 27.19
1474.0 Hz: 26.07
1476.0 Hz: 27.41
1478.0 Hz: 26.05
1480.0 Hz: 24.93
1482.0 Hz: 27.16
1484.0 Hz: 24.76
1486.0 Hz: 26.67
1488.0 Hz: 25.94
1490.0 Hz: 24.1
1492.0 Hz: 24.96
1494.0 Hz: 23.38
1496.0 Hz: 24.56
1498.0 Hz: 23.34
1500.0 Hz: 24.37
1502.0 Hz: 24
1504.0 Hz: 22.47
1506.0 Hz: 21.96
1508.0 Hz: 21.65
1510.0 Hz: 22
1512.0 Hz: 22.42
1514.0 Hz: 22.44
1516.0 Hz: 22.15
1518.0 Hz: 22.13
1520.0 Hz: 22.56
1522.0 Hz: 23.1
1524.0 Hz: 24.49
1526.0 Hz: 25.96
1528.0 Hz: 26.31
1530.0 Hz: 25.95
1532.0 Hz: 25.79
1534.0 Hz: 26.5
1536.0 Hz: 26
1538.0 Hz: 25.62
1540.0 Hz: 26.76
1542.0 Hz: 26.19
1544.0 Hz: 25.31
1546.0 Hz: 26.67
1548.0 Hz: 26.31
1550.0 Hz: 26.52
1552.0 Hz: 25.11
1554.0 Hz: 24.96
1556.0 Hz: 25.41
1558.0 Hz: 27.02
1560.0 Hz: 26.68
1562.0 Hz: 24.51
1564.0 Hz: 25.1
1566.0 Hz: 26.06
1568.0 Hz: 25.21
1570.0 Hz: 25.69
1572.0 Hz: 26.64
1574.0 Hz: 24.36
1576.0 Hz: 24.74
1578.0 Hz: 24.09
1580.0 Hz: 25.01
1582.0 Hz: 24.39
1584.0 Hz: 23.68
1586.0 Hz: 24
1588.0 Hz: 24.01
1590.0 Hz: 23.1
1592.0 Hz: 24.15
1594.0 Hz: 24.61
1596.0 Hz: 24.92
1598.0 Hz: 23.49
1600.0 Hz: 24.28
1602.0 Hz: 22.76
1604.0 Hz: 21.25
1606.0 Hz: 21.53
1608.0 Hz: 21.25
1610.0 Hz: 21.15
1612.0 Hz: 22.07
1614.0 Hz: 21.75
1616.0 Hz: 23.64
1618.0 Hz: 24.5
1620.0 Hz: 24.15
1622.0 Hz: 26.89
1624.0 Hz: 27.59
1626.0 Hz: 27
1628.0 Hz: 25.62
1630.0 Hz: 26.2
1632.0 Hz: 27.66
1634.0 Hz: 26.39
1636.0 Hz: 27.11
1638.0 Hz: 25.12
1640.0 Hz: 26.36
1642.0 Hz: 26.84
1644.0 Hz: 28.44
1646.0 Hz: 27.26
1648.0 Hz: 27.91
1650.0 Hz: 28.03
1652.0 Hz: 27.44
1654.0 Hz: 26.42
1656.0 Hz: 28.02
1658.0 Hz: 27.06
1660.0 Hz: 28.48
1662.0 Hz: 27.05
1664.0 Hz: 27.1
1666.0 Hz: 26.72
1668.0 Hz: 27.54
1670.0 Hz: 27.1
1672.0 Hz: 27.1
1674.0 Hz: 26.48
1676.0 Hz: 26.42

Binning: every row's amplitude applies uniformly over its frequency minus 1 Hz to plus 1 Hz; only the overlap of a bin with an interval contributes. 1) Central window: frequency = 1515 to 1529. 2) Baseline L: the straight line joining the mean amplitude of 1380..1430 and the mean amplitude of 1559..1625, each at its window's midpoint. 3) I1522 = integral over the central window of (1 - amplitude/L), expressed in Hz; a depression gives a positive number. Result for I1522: 1.3 Hz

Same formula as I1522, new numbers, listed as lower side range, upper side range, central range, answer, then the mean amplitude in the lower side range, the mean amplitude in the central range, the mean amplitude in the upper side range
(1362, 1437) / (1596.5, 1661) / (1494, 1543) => 5.8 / 29.4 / 24.1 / 25.4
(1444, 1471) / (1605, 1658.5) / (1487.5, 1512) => 3.0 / 27.1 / 23.5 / 25.7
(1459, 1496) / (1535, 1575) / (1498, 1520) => 2.8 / 26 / 22.6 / 25.8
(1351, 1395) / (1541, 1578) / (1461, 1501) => 2.2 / 29.6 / 25.8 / 25.7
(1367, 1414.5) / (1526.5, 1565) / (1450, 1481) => 1.3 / 29.8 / 26.7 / 25.9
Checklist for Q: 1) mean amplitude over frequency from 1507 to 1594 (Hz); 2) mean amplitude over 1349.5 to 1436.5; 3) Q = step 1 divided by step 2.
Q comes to 0.8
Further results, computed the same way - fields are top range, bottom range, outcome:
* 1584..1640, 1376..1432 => 0.82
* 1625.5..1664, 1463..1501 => 1.05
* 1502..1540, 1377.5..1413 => 0.80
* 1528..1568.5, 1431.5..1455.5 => 0.93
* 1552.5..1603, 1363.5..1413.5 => 0.83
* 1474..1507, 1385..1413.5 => 0.82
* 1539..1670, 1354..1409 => 0.86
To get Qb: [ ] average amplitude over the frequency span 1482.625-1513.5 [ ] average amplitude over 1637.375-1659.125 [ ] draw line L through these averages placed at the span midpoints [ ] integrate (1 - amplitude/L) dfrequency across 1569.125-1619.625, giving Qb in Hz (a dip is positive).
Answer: 4.5 Hz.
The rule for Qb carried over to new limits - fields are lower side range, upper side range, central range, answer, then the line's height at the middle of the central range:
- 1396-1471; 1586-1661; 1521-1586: 2.3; 26.4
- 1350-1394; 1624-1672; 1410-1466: 1.8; 29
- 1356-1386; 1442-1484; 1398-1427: -1.8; 28.3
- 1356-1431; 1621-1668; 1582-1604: 3.0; 27.6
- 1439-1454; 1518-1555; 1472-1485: 0.3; 26.7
